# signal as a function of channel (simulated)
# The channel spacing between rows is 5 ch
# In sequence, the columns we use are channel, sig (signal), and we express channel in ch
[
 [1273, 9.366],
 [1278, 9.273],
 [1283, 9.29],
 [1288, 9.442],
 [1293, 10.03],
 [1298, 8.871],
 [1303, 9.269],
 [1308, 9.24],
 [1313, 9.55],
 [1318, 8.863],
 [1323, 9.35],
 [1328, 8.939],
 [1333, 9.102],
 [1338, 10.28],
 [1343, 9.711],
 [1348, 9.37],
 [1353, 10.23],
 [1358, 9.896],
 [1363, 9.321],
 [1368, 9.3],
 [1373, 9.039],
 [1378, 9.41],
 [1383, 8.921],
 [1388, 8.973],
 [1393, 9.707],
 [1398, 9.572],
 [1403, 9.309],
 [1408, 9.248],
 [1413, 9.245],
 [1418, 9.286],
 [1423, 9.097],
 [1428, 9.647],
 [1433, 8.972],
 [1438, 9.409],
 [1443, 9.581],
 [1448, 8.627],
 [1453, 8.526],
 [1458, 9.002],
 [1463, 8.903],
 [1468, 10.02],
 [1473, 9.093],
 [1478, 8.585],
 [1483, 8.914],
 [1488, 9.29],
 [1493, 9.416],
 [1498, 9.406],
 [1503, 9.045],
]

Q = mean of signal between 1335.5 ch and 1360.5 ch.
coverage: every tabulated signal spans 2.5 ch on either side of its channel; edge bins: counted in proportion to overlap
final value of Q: 9.9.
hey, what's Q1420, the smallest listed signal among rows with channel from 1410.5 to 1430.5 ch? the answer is 9.097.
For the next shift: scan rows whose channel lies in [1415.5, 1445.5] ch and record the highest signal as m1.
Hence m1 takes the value 9.647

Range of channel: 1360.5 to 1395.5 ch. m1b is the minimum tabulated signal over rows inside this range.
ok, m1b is 8.921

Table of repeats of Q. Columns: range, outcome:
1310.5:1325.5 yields 9.25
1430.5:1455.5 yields 9.02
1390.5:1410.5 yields 9.46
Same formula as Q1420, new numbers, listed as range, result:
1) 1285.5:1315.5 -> 8.871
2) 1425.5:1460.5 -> 8.526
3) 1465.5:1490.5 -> 8.585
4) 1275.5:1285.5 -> 9.273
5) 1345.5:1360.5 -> 9.37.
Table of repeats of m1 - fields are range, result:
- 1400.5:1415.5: 9.309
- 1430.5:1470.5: 10.02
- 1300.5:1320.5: 9.55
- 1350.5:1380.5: 10.23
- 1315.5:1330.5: 9.35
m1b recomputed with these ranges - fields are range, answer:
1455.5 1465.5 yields 8.903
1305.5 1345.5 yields 8.863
